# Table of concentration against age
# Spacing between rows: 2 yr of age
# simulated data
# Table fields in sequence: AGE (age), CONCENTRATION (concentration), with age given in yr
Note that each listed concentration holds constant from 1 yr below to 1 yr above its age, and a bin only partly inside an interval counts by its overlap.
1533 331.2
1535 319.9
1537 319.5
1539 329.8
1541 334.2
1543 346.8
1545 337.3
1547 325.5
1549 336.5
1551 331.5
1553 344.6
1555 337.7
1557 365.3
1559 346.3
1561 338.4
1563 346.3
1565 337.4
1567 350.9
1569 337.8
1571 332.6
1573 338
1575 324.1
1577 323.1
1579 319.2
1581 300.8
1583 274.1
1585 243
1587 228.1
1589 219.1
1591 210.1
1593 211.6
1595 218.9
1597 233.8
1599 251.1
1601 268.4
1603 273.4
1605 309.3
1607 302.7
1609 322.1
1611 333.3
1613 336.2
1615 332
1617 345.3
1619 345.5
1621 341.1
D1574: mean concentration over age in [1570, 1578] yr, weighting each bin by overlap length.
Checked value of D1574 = 329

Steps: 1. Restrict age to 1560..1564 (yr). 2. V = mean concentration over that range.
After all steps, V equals 342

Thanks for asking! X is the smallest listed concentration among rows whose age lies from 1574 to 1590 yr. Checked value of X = 219.1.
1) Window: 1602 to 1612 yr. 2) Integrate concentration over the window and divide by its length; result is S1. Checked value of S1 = 308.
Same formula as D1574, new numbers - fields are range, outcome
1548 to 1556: 338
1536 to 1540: 325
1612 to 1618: 338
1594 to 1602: 243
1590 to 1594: 211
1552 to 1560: 348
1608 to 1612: 328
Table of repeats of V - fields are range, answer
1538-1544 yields 337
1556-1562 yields 350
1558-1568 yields 344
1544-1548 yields 331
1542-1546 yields 342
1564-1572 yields 340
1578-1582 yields 310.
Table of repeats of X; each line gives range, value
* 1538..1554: 325.5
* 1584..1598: 210.1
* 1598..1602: 251.1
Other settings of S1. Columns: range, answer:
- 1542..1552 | 336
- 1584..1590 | 230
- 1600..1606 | 284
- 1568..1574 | 336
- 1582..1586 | 259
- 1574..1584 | 308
